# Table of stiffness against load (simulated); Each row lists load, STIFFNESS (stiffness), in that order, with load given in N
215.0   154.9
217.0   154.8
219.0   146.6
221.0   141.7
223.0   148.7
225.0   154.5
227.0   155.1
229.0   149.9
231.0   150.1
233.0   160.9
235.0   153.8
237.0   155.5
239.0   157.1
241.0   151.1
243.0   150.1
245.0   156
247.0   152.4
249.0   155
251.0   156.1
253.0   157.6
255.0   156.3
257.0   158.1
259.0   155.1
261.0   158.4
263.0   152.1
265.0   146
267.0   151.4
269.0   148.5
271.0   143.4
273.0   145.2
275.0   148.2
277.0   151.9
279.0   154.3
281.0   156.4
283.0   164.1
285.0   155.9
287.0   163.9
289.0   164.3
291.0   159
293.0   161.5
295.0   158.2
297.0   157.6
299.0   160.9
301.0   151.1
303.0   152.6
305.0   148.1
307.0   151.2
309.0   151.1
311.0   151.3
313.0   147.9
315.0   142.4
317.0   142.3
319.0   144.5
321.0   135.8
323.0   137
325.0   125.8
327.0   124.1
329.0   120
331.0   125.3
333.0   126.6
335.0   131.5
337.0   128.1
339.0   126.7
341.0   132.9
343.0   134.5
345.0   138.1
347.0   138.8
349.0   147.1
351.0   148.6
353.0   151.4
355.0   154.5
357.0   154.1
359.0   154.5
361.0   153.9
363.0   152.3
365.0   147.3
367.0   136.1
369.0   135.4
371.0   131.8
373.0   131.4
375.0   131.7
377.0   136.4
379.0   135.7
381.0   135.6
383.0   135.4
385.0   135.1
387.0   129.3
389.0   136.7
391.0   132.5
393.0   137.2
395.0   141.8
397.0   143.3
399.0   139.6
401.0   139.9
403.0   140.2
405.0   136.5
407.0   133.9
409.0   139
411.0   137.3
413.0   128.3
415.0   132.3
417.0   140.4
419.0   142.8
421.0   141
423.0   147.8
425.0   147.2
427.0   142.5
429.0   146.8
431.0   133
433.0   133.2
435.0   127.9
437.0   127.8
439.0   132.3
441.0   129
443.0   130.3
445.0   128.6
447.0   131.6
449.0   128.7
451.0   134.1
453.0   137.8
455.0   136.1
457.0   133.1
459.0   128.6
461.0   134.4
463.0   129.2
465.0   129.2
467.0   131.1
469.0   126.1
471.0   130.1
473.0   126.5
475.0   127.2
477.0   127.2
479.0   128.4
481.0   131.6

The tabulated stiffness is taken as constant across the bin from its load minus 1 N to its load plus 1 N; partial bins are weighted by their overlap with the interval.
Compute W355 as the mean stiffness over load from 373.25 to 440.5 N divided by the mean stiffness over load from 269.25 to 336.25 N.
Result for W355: 0.9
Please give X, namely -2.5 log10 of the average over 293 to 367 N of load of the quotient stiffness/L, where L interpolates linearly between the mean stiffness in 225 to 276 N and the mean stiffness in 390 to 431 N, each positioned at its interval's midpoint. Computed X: 0.02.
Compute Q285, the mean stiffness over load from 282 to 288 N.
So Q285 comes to 161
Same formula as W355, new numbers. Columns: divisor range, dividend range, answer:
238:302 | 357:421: 0.89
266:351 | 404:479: 0.92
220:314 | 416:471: 0.87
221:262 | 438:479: 0.85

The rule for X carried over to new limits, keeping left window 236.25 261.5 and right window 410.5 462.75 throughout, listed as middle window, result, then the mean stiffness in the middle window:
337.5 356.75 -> 0.02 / 142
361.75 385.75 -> 0.04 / 137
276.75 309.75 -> -0.04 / 157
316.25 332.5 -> 0.12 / 132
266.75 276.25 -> 0.04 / 147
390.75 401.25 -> 0.00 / 139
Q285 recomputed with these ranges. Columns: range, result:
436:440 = 130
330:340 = 128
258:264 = 155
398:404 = 140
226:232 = 152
